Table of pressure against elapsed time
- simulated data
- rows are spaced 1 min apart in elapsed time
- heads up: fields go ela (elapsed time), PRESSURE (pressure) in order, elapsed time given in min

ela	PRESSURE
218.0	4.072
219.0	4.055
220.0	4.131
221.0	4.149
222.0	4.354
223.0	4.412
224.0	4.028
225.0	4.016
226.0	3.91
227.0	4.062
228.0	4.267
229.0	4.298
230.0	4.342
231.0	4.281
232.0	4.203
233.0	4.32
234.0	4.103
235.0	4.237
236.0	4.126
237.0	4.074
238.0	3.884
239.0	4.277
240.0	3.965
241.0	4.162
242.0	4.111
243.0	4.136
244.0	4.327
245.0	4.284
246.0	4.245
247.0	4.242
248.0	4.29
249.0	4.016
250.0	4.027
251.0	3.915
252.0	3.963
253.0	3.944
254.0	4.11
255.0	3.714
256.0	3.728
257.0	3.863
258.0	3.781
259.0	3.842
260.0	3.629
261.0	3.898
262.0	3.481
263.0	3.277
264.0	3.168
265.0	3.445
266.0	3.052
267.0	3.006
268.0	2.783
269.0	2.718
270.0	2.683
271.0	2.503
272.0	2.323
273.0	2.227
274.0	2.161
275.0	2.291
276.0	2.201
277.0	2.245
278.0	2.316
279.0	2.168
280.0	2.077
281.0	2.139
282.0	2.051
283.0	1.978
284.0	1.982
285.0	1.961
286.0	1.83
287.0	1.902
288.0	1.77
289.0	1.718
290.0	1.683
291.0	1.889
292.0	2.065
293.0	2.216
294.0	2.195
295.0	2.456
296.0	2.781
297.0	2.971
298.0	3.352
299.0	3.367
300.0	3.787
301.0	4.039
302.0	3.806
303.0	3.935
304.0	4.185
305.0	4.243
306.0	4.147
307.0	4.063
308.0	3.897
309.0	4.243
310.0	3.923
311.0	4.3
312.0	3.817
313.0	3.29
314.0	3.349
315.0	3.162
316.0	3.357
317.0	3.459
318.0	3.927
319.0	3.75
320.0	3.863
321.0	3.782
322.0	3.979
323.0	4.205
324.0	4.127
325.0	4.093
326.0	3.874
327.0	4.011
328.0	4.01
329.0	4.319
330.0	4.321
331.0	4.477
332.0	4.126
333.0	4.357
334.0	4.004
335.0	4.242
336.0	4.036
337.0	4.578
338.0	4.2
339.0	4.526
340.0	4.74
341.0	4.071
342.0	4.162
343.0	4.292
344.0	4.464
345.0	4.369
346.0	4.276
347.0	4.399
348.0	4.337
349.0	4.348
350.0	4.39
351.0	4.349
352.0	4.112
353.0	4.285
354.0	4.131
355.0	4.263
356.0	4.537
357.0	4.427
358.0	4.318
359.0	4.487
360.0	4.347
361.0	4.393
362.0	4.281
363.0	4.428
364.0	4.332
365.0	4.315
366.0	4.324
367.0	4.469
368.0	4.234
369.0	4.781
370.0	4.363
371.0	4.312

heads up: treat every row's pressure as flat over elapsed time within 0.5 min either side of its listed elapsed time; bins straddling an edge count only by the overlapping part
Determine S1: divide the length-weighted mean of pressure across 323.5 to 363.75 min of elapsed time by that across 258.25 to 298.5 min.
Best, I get 1.7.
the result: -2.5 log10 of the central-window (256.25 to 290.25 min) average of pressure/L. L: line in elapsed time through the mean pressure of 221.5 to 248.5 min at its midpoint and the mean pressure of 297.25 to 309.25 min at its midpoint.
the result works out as 0.47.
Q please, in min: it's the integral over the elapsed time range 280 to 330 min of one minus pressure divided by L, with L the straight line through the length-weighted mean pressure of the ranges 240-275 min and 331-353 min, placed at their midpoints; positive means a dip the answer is 9.4 min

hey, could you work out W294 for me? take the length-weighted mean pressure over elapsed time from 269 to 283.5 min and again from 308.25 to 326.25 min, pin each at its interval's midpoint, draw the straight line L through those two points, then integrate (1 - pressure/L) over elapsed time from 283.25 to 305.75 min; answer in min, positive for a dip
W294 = 2.0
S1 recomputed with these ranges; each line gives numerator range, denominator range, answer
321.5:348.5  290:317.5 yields 1.25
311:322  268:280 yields 1.54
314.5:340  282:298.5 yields 1.87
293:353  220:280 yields 1.08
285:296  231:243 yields 0.49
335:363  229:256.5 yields 1.05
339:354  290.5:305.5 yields 1.37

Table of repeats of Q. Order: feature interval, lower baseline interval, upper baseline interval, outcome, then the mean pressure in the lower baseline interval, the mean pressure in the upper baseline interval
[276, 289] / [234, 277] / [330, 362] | 6.0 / 3.56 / 4.32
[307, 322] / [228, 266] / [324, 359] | 1.6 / 3.98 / 4.28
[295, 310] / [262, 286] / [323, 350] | -2.0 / 2.48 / 4.26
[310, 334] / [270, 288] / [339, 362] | -3.1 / 2.14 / 4.34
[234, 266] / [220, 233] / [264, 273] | -4.9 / 4.2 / 2.8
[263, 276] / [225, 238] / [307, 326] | 4.3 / 4.17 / 3.82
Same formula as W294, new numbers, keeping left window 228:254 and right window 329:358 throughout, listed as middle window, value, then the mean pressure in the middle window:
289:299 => 4.3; 2.42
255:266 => 1.6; 3.59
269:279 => 4.4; 2.34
